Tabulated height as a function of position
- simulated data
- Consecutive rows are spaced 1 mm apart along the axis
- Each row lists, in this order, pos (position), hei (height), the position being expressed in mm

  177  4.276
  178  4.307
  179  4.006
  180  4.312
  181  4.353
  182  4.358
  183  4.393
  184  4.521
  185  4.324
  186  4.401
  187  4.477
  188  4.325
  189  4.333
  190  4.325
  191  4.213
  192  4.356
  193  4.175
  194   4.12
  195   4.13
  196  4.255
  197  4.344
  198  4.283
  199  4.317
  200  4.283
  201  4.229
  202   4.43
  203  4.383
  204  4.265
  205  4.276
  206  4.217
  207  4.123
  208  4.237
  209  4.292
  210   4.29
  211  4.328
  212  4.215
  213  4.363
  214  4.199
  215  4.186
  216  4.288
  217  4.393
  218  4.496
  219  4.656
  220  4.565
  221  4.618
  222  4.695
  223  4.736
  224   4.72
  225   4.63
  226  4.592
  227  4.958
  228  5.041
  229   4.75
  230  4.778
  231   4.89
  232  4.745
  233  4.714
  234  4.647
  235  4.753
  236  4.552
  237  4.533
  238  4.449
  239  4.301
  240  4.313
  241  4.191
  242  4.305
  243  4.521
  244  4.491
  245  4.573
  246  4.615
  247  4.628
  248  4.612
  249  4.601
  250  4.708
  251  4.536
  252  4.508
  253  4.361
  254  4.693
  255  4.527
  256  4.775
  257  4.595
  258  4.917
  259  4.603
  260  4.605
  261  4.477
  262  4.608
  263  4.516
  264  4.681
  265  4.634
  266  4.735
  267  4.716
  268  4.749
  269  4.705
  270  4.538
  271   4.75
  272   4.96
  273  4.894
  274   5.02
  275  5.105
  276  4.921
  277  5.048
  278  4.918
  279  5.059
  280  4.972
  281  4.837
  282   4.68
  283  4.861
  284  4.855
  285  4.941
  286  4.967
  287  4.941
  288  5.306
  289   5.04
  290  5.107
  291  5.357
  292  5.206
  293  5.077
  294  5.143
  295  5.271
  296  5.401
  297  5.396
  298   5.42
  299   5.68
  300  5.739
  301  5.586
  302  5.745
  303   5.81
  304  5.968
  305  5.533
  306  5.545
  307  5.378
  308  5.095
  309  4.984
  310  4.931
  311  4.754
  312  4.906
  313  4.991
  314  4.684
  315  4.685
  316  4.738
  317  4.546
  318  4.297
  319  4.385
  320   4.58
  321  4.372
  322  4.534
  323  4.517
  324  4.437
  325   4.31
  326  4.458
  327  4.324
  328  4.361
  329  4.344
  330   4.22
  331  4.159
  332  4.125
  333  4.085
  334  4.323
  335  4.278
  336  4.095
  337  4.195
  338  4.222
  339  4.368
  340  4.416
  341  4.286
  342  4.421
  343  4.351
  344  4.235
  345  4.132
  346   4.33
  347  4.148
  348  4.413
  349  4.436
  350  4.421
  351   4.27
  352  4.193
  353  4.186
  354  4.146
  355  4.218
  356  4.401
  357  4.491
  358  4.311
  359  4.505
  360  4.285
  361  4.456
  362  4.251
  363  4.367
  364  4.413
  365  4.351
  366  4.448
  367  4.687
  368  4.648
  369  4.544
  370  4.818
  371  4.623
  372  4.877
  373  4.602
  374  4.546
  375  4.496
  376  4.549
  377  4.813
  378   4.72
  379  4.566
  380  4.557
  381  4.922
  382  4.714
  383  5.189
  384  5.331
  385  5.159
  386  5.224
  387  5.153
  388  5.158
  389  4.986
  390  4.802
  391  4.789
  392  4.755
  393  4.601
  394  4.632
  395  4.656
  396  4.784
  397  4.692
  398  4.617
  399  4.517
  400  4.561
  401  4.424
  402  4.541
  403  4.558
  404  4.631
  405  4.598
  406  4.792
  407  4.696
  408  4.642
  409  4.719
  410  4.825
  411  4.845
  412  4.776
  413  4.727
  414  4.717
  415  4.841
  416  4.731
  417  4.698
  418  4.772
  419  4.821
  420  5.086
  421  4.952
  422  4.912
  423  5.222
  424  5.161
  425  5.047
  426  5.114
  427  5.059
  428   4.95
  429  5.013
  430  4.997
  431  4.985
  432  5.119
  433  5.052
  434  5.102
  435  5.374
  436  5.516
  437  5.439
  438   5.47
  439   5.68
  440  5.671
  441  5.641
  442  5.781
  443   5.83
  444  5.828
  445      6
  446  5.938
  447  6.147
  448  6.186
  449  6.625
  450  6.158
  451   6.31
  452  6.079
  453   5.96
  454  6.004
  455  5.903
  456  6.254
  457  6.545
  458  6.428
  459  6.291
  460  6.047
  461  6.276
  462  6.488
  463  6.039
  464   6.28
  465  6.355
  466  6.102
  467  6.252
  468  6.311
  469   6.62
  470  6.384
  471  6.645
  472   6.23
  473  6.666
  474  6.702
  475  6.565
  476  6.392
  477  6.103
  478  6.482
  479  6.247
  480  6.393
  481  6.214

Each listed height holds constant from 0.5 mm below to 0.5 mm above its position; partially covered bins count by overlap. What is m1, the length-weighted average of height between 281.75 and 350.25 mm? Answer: 4.77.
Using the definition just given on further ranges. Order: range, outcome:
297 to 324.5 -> 5.04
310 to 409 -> 4.54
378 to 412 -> 4.78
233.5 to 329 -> 4.82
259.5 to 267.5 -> 4.62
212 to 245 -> 4.56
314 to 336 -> 4.38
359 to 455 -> 5.01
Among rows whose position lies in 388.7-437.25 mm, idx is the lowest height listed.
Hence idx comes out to 4.424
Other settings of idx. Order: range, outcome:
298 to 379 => 4.085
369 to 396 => 4.496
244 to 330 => 4.22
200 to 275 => 4.123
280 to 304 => 4.68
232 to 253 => 4.191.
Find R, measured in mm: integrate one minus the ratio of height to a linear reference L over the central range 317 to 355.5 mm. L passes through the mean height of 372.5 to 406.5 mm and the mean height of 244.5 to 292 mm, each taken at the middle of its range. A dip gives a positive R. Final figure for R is 3.7 mm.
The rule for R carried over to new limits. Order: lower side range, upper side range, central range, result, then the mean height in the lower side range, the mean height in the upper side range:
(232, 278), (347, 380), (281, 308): -4.2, 4.64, 4.47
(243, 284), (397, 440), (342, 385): 3.0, 4.72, 4.92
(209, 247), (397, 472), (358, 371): 1.7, 4.54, 5.46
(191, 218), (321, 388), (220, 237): -1.7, 4.27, 4.47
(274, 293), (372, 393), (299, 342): 2.1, 5.01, 4.85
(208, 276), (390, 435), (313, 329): 0.7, 4.6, 4.82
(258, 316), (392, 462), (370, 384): 1.2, 5.03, 5.27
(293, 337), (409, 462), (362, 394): 2.7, 4.84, 5.48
